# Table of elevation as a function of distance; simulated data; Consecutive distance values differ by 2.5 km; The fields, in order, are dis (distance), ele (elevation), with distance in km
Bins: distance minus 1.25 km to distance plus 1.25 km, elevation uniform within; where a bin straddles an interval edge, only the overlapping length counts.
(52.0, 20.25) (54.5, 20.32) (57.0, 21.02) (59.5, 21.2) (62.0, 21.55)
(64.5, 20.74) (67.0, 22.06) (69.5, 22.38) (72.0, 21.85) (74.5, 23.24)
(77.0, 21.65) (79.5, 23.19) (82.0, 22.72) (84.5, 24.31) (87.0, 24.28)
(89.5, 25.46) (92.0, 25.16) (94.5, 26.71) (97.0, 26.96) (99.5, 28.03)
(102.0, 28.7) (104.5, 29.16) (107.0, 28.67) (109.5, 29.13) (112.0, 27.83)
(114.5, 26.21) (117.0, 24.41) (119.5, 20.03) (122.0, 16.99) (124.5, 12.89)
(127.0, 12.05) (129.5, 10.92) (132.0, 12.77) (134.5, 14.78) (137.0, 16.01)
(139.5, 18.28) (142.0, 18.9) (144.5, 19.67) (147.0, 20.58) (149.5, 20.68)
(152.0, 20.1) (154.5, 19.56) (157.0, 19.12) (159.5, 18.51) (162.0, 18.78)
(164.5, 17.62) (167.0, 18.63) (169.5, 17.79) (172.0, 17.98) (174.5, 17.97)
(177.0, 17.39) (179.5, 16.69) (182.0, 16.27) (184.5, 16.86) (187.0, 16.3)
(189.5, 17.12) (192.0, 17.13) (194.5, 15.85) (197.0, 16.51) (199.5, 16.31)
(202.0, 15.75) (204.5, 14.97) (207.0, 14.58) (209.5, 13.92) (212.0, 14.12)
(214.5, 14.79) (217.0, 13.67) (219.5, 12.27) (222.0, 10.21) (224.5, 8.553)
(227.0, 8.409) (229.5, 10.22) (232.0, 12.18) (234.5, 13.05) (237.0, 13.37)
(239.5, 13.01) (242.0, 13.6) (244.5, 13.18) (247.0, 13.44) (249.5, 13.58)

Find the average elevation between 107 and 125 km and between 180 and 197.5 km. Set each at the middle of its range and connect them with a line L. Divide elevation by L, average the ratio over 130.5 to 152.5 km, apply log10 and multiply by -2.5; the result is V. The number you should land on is 0.17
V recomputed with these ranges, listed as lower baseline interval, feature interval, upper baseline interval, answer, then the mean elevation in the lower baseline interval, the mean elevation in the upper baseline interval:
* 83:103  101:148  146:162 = 0.13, 26.1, 19.7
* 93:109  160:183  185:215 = 0.09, 28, 15.7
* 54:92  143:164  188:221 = -0.09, 22.5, 15.1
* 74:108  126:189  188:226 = 0.09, 25.6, 14.4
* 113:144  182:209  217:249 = -0.17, 17.2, 11.9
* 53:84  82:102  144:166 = -0.22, 21.9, 19.4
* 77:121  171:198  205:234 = -0.05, 25.8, 12.2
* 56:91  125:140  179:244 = 0.33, 22.6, 14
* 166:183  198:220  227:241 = -0.02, 17.5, 12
